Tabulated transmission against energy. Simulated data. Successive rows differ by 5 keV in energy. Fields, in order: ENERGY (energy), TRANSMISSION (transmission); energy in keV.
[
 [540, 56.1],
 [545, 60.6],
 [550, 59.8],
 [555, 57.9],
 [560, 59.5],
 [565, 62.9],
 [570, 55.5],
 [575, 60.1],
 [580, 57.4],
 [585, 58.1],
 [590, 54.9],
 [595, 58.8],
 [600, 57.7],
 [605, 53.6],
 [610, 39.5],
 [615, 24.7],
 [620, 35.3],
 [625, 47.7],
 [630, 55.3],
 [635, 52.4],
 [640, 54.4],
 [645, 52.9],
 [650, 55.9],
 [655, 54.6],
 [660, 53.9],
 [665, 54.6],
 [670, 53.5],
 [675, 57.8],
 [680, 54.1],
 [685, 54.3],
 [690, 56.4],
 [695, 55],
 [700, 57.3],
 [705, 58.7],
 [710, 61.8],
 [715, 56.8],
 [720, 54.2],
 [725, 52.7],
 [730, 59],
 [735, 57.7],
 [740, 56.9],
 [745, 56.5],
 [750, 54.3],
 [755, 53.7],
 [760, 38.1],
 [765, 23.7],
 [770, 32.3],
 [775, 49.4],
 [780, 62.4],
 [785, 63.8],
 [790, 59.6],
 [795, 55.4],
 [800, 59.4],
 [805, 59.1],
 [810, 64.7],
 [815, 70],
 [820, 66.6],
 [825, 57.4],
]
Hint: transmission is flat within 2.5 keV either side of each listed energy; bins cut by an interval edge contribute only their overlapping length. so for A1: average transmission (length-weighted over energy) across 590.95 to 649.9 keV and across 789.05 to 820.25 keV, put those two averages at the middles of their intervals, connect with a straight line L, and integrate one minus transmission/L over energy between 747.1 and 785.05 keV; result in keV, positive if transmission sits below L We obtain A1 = 8.32 keV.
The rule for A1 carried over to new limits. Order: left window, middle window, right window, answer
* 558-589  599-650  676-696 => 8.6 keV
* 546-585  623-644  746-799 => 1.3 keV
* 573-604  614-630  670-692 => 4.7 keV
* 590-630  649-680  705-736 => -1.9 keV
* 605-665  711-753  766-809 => -3.2 keV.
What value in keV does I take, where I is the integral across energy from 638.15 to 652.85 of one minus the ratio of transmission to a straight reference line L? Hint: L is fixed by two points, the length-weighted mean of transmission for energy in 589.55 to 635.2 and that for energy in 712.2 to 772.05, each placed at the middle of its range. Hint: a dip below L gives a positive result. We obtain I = -1.9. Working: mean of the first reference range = 47.5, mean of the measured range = 54.4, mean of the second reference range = 49.8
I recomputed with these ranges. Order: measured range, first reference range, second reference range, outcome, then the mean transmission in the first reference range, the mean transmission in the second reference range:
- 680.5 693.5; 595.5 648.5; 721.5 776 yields -1.84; 47.9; 48.7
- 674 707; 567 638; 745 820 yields -2.39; 50.9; 53.8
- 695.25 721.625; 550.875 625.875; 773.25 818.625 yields -0.17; 52.5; 60.8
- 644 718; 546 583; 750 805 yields -2.17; 59.1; 50.4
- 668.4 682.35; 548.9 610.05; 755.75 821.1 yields 0.11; 57.2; 53.9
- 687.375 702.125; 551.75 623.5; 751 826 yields -0.74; 52.6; 54.3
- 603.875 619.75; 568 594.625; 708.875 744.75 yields 5.49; 57.4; 56.8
